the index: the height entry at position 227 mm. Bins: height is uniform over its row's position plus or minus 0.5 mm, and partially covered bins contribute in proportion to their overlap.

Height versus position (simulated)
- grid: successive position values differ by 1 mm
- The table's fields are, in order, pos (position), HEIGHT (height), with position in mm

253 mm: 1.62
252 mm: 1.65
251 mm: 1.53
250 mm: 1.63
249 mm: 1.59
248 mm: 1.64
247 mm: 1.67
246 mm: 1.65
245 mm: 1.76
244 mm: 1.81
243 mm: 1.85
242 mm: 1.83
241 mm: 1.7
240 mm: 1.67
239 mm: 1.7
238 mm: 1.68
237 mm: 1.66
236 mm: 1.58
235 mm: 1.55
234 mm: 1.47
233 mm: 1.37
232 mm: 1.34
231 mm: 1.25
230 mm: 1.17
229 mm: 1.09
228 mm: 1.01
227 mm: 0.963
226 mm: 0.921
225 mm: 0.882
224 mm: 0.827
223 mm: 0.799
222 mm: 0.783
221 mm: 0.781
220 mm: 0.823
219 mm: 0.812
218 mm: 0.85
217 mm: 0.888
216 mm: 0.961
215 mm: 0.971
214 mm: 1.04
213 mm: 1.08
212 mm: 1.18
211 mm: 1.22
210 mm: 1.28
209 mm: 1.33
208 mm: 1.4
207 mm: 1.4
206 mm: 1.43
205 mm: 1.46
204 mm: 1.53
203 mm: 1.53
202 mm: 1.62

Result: 0.963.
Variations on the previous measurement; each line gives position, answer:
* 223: 0.799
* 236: 1.58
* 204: 1.53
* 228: 1.01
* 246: 1.65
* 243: 1.85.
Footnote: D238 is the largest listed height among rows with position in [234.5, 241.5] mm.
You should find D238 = 1.7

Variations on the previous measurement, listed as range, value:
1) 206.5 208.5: 1.4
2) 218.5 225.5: 0.882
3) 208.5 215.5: 1.33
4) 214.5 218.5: 0.971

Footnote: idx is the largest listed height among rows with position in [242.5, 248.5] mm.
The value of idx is 1.85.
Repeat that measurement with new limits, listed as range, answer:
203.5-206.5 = 1.53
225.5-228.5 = 1.01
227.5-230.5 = 1.17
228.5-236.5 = 1.58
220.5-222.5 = 0.783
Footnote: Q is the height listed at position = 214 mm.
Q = 1.04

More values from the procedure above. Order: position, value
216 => 0.961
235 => 1.55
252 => 1.65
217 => 0.888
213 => 1.08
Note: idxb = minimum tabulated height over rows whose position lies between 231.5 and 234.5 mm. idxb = 1.34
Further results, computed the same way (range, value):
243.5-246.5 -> 1.65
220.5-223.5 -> 0.781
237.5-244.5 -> 1.67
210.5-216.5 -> 0.961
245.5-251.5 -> 1.53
